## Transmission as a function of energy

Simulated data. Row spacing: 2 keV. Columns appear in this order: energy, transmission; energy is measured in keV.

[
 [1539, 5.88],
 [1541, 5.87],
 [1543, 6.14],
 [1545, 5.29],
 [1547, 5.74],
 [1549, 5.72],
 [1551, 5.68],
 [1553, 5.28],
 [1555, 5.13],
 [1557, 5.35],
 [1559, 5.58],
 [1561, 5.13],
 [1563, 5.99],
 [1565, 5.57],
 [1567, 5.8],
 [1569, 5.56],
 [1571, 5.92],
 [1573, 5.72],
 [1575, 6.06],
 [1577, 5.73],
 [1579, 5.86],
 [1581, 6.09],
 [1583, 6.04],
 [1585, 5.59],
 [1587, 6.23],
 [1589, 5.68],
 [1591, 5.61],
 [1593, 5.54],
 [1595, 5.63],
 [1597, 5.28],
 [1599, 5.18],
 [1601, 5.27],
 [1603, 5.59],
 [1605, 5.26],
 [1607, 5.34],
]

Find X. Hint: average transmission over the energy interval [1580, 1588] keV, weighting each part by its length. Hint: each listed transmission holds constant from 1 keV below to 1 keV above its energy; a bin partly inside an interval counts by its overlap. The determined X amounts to 5.99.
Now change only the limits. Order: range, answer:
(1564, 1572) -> 5.71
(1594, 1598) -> 5.46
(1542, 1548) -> 5.72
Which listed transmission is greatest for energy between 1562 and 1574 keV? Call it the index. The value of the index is 5.99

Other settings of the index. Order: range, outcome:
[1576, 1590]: 6.23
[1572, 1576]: 6.06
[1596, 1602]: 5.28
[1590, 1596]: 5.63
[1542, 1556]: 6.14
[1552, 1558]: 5.35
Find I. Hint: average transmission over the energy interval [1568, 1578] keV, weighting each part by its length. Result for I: 5.8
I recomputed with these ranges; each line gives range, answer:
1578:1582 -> 5.97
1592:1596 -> 5.58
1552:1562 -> 5.29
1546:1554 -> 5.61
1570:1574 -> 5.82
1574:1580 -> 5.88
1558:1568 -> 5.61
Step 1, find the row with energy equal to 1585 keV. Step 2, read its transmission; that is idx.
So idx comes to 5.59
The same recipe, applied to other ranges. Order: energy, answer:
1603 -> 5.59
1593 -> 5.54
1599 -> 5.18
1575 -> 6.06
